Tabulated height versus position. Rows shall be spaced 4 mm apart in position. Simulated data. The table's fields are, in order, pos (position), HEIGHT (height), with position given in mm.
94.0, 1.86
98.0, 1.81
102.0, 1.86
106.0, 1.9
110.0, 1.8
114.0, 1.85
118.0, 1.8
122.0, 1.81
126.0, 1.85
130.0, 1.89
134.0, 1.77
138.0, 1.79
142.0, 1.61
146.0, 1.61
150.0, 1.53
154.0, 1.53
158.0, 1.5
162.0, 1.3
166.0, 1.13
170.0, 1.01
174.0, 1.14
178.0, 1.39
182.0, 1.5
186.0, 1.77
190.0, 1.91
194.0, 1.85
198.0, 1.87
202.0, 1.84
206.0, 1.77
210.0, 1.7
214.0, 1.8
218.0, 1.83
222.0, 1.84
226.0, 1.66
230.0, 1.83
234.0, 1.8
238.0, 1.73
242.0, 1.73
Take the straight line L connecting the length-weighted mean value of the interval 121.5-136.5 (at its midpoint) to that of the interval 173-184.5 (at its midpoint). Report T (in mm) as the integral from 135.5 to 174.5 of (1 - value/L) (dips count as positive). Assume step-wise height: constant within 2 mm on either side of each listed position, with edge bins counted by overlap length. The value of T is 4.2 mm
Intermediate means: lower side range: 1.83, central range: 1.43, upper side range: 1.38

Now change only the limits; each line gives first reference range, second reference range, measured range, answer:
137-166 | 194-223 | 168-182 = 3.5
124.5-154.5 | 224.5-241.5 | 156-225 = 5.4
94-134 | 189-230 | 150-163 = 2.5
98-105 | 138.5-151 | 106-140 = -1.8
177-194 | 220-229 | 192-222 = -1.5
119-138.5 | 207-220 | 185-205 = -0.7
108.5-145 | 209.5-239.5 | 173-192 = 2.3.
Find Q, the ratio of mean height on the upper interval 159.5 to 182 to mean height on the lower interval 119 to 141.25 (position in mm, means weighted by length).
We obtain 0.7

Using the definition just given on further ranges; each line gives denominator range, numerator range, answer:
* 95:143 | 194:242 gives 0.98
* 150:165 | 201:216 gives 1.24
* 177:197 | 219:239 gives 1.04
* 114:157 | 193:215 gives 1.05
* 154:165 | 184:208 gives 1.31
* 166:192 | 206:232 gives 1.24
